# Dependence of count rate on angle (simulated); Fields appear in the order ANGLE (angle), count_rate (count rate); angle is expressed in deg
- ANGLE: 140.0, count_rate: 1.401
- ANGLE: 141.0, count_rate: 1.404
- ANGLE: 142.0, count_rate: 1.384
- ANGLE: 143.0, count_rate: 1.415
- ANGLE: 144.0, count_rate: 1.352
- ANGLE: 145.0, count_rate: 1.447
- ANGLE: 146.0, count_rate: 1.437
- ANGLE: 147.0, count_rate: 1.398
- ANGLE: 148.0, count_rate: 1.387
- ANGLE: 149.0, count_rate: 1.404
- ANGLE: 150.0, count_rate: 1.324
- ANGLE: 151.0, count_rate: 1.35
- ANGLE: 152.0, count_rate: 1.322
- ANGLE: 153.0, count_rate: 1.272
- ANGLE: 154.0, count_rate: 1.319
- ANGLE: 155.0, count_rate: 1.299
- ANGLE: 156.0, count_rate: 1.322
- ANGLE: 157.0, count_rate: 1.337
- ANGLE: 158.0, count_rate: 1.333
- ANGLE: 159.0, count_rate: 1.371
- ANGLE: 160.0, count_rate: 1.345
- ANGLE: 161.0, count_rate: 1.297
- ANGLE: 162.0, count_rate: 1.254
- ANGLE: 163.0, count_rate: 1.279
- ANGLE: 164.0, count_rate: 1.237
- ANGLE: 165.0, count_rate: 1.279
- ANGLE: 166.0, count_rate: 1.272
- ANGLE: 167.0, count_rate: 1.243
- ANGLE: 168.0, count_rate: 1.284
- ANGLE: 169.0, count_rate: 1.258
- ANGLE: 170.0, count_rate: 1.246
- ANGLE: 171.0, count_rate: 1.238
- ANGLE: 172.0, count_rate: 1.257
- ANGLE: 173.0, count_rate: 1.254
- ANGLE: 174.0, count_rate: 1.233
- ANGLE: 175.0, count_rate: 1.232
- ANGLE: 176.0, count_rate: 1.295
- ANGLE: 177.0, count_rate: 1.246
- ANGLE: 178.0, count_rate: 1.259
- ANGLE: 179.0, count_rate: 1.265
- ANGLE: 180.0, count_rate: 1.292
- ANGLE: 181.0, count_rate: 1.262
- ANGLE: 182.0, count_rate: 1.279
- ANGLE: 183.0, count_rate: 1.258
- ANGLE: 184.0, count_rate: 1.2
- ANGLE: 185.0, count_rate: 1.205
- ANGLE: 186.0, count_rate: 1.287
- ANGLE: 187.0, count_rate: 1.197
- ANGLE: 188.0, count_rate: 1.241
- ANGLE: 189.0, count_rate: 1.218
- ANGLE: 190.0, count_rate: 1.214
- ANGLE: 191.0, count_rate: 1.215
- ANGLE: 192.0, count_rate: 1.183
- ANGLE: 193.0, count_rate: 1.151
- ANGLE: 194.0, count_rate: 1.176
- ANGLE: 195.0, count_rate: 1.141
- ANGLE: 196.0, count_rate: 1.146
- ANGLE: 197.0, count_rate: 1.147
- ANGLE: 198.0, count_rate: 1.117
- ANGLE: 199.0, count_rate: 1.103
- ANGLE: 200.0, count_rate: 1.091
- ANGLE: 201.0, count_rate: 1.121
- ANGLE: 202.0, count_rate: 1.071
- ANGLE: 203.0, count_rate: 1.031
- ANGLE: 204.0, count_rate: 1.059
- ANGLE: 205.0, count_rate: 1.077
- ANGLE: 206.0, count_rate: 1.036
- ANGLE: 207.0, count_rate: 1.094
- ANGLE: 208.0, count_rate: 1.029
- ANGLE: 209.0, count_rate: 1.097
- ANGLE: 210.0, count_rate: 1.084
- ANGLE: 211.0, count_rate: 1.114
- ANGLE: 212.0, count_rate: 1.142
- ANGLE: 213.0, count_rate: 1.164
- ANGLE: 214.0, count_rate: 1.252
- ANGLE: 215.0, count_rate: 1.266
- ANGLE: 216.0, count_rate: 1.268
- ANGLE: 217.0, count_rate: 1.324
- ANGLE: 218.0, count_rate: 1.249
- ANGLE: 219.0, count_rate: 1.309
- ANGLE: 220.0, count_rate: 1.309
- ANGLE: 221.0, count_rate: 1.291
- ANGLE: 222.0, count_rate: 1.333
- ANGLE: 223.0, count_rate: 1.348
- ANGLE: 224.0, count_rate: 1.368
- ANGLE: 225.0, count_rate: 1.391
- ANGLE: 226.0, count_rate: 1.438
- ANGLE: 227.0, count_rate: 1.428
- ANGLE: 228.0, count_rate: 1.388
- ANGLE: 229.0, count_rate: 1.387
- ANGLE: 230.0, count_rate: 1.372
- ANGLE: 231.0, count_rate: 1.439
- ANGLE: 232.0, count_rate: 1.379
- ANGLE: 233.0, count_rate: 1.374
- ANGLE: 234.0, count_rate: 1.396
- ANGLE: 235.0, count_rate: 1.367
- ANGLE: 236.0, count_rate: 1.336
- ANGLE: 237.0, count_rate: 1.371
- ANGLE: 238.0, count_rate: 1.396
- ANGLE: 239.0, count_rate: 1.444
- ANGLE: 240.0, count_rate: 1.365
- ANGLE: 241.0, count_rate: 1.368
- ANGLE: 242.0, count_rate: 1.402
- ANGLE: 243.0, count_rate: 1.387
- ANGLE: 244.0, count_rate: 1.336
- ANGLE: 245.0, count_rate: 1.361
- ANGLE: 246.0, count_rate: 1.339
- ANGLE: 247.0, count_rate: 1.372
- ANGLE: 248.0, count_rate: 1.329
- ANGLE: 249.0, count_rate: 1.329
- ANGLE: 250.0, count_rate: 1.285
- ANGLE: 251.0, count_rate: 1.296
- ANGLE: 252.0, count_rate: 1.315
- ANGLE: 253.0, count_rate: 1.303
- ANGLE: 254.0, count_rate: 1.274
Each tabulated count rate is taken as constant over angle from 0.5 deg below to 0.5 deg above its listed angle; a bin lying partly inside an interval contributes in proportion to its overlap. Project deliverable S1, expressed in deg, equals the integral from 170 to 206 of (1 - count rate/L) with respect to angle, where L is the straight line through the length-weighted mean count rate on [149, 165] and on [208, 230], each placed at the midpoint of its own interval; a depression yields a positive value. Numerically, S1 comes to 2.9 deg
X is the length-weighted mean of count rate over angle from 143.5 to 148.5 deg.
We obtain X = 1.4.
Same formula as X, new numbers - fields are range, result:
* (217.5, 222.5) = 1.3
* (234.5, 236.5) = 1.35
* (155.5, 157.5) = 1.33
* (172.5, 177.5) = 1.25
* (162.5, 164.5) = 1.26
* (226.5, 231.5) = 1.4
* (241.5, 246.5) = 1.36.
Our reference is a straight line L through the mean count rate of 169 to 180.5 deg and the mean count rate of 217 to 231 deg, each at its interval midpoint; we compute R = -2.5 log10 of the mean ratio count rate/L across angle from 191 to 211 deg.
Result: 0.18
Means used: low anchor 1.26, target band 1.11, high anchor 1.36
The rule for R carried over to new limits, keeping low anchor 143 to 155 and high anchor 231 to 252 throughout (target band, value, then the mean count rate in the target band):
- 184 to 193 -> 0.13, 1.22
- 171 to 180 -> 0.09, 1.26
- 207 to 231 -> 0.07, 1.28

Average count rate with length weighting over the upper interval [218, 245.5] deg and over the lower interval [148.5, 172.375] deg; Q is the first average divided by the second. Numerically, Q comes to 1.1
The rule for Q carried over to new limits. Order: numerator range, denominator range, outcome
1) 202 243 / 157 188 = 1.01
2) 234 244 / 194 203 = 1.24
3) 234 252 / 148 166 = 1.03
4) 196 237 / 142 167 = 0.93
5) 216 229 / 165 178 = 1.07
